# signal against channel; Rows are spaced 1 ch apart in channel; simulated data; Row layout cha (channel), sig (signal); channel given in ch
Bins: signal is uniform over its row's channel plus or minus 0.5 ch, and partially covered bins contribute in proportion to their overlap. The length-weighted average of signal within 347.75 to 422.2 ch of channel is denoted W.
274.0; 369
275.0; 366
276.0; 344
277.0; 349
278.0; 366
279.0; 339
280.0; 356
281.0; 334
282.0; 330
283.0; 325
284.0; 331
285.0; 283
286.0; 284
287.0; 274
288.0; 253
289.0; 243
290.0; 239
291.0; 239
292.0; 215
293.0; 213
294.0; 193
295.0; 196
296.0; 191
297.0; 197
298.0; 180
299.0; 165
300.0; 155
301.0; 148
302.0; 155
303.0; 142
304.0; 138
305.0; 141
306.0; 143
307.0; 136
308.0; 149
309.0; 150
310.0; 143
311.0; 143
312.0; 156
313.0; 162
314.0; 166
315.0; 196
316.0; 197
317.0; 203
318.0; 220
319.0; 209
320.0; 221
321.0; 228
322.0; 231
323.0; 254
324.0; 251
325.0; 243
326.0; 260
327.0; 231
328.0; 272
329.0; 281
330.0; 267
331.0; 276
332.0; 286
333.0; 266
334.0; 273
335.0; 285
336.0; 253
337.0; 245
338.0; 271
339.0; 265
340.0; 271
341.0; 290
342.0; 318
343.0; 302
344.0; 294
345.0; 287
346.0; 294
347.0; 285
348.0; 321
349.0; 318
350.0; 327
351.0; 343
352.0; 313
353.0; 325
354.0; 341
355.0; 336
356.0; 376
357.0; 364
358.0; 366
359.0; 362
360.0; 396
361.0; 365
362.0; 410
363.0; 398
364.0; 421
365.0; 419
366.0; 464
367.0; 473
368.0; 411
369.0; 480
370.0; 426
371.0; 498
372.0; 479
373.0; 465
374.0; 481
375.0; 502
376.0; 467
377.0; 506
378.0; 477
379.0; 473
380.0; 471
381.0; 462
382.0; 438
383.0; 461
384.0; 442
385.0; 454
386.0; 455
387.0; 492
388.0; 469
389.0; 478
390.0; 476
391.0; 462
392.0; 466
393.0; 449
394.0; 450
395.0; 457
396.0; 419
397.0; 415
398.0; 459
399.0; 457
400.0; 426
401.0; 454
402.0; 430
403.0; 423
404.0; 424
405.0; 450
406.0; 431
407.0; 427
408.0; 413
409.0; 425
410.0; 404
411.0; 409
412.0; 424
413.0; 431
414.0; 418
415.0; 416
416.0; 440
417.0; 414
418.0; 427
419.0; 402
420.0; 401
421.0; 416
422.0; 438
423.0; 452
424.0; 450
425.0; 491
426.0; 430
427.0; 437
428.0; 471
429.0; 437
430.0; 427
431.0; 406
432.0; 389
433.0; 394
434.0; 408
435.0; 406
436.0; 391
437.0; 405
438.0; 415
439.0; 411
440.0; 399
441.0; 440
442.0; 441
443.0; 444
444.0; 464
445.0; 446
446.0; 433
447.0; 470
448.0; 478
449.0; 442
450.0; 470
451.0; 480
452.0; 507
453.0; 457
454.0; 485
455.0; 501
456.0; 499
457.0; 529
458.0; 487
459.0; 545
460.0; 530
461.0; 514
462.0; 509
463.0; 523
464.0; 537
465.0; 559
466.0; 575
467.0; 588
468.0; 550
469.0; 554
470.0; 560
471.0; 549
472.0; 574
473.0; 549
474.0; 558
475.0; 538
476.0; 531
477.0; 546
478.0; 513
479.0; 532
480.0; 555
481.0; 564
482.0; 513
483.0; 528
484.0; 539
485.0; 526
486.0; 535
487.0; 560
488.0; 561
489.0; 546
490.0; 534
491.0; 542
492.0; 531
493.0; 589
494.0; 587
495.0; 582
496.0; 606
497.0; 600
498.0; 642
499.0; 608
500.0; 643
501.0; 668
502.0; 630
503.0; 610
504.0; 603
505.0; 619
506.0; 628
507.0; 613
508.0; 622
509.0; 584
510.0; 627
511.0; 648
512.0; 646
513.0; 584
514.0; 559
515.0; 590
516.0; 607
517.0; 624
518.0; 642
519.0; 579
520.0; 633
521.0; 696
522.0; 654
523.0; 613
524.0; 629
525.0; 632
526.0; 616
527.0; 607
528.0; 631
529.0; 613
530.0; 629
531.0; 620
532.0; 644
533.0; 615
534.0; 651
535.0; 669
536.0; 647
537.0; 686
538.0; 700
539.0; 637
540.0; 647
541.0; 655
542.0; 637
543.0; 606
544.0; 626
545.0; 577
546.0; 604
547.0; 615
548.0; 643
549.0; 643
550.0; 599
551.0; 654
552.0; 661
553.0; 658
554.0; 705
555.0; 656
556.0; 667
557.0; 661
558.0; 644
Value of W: 427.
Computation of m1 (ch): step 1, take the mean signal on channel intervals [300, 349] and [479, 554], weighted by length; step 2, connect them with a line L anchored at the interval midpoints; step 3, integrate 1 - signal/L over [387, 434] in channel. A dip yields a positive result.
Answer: -4.49 ch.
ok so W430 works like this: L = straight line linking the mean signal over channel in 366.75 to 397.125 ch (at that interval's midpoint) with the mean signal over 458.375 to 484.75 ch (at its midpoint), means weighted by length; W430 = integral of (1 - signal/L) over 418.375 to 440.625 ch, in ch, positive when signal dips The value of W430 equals 3.7 ch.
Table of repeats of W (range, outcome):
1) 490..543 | 622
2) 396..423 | 426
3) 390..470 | 455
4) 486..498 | 569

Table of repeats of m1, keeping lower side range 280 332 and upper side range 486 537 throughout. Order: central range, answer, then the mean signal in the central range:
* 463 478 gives -0.54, 552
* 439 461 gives 0.95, 473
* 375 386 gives -3.25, 466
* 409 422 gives 0.29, 418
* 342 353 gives -0.48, 310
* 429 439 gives 1.22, 406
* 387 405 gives -2.76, 449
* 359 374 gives -4.56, 435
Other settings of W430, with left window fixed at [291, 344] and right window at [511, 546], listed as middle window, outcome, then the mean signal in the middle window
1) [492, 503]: -0.8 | 611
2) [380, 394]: -4.4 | 462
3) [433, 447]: 1.0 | 424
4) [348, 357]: -1.6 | 336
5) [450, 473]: -1.3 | 527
